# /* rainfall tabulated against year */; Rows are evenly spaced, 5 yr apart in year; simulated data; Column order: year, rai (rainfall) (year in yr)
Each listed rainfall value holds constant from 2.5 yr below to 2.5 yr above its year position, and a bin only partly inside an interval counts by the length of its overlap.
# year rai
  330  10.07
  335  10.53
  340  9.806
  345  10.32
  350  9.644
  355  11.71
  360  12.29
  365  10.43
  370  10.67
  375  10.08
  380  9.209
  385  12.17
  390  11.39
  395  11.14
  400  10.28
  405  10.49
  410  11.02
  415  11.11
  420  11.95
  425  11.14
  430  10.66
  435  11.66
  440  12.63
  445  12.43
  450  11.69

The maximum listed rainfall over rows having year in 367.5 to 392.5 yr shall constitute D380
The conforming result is 12.17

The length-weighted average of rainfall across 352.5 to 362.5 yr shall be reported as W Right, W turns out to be 12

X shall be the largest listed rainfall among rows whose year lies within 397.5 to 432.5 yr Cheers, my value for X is 11.95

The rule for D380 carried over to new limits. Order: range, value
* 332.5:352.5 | 10.53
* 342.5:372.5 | 12.29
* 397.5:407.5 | 10.49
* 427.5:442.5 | 12.63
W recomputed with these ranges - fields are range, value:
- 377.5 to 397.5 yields 11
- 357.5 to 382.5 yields 10.5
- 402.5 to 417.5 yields 10.9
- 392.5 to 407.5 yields 10.6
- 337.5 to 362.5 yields 10.8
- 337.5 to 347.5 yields 10.1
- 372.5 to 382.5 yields 9.64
